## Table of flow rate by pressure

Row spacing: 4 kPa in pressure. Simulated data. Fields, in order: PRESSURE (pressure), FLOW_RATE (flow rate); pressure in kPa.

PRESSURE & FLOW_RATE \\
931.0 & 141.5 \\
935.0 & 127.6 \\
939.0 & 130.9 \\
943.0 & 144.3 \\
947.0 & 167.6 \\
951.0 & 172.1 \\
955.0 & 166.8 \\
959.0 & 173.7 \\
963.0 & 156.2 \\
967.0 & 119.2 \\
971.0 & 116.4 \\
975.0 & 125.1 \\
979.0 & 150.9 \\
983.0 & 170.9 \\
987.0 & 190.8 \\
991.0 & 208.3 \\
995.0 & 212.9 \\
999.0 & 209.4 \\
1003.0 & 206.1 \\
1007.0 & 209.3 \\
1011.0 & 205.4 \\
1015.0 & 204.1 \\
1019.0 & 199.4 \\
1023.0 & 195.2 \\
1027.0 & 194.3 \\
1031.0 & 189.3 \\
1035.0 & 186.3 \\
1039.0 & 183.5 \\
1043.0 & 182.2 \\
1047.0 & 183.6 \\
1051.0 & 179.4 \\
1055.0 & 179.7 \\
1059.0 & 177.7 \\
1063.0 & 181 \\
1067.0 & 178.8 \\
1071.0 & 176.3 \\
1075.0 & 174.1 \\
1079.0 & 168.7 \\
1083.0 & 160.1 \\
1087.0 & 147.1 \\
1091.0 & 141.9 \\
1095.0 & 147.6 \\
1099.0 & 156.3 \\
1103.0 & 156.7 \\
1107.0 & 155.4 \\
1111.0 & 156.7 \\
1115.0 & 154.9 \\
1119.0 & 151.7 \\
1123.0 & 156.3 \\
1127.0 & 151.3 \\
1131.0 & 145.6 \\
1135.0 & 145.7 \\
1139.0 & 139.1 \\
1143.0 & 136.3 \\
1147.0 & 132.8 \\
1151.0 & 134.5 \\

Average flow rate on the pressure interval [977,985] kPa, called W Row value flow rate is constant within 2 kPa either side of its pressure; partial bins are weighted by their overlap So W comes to 161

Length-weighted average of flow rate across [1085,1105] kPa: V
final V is 150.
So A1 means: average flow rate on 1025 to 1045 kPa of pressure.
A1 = 187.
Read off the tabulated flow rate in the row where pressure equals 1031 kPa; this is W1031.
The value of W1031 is 189.3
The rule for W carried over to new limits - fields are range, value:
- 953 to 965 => 166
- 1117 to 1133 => 151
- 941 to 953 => 161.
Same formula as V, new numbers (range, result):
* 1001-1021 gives 205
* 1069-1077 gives 175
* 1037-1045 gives 183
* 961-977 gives 129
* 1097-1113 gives 156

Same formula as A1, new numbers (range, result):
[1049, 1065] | 179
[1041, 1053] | 182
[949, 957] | 169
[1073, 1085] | 168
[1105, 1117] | 156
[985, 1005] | 206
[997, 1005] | 208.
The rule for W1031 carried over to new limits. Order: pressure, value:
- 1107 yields 155.4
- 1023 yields 195.2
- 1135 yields 145.7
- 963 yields 156.2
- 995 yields 212.9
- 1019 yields 199.4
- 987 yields 190.8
